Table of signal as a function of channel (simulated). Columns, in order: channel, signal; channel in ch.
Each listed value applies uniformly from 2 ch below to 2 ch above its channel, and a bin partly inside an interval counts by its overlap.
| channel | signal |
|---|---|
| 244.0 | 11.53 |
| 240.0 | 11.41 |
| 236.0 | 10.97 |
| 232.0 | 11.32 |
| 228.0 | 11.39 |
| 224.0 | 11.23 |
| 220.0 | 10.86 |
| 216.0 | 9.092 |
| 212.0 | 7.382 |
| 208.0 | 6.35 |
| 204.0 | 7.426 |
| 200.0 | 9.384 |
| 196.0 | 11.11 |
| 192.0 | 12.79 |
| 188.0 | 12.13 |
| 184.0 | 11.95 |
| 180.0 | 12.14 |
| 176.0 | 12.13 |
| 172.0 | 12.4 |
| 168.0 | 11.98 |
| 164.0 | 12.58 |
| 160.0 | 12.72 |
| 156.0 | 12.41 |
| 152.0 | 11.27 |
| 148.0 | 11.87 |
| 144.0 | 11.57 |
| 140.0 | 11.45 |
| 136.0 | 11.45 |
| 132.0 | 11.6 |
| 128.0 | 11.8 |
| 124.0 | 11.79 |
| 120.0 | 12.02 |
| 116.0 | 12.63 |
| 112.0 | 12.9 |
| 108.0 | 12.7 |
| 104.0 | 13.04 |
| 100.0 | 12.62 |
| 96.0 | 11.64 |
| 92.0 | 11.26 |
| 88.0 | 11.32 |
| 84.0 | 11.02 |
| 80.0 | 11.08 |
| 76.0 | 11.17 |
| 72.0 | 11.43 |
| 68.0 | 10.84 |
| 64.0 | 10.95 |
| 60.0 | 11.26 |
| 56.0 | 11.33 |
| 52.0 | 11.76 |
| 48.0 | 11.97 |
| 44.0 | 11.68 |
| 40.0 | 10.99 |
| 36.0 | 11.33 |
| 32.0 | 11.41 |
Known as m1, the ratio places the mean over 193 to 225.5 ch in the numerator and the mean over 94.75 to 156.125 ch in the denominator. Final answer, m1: 0.8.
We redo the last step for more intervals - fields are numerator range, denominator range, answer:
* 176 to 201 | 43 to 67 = 1.02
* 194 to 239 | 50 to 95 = 0.87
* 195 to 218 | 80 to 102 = 0.72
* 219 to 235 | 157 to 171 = 0.90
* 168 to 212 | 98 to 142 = 0.88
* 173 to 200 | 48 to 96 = 1.05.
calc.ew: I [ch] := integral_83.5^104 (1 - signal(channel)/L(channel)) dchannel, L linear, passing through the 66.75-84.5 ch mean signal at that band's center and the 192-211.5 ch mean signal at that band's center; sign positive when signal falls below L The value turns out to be -1.81 ch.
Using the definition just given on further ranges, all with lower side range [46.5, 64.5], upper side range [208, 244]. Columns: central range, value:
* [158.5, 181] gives -3.5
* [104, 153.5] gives -4.5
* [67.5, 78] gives 0.2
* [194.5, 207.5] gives 2.0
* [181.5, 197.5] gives -2.3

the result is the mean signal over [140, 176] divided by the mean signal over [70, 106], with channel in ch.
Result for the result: 1.0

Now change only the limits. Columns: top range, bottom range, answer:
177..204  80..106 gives 0.96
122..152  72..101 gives 1.02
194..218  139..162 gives 0.71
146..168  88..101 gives 1.04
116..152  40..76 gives 1.03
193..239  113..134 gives 0.81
